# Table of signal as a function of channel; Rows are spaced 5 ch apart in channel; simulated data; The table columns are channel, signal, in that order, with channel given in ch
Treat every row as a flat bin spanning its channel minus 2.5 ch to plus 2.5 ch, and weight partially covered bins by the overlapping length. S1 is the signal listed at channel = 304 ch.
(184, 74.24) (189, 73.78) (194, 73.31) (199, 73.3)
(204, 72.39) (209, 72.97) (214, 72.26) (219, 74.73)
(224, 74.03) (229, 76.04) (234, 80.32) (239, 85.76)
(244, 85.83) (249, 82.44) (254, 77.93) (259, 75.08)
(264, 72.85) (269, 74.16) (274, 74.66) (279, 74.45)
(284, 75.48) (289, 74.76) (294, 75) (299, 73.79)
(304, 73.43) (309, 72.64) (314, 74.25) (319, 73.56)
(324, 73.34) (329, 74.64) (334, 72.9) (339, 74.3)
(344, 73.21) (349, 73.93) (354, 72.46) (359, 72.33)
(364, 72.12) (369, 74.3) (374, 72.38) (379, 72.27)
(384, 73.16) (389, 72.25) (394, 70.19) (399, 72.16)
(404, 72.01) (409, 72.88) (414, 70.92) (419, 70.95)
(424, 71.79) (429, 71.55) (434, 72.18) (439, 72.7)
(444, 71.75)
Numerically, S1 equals 73.43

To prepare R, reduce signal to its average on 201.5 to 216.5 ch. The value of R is 72.5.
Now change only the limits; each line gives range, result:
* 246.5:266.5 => 77.1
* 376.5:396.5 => 72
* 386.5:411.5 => 71.9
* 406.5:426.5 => 71.6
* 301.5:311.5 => 73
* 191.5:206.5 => 73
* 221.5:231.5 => 75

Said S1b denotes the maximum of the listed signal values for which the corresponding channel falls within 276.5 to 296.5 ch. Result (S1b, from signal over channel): 75.48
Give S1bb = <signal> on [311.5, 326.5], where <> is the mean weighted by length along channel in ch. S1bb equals 73.7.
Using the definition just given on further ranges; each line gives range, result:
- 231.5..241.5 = 83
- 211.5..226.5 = 73.7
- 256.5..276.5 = 74.2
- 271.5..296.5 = 74.9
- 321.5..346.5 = 73.7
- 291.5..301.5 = 74.4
